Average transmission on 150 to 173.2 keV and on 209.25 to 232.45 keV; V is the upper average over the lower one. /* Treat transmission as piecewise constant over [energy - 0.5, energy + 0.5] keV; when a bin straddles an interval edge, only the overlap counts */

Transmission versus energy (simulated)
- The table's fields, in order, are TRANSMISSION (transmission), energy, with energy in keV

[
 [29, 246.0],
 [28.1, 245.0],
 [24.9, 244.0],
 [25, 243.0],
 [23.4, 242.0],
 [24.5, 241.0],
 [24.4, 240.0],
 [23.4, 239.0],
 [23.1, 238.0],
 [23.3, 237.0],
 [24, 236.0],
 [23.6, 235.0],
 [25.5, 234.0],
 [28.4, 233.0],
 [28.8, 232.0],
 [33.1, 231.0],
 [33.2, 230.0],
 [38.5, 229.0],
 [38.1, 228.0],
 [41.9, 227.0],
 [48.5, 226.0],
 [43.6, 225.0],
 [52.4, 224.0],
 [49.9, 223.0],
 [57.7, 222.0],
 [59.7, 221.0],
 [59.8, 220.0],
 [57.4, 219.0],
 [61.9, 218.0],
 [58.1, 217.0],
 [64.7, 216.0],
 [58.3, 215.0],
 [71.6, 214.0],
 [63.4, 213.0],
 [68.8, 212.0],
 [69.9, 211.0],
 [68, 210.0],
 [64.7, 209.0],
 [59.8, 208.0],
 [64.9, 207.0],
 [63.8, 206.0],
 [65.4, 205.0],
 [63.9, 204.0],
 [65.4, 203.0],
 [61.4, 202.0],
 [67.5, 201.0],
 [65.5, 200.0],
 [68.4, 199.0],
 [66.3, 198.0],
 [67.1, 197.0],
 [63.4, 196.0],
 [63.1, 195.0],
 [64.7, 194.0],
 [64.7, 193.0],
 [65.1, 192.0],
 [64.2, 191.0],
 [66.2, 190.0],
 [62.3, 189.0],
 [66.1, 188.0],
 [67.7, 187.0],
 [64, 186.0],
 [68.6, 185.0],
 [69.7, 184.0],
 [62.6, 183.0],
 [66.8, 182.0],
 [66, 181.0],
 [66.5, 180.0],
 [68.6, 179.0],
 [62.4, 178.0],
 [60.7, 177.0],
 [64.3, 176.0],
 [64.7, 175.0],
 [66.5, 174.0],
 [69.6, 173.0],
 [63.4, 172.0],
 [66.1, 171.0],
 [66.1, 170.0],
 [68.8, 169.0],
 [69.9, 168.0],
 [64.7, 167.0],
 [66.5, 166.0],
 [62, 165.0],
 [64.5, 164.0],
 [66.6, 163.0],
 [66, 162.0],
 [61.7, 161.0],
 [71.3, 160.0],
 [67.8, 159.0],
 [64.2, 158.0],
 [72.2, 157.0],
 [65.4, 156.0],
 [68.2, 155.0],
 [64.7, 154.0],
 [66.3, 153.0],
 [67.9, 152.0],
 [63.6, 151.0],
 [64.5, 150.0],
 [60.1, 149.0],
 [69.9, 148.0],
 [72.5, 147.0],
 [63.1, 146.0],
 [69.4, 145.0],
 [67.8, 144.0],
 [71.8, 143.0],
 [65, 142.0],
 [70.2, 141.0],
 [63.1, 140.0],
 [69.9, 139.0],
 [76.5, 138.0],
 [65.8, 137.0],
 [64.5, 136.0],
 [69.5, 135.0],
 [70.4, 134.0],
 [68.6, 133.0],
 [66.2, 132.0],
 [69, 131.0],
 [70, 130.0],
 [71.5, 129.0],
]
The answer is 0.81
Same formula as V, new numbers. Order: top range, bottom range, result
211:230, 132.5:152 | 0.81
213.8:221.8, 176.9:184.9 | 0.93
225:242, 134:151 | 0.45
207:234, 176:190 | 0.81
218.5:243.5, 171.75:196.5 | 0.56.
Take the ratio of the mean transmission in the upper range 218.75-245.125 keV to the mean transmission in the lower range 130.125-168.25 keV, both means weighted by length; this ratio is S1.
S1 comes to 0.5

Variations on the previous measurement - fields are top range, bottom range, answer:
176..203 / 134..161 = 0.97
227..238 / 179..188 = 0.45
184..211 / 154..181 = 0.99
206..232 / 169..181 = 0.84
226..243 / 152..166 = 0.44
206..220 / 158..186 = 0.97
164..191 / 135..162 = 0.98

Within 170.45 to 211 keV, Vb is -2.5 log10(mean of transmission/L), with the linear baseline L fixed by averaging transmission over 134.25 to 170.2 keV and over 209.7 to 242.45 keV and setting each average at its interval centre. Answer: -0.19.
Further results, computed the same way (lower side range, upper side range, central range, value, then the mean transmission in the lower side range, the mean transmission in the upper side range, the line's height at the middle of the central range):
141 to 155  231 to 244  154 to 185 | -0.171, 66.8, 25.1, 56.8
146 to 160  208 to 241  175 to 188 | -0.123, 66.8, 46.4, 58.6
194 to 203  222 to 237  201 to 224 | -0.201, 65.3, 36.7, 52.4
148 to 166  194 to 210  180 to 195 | -0.007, 65.8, 64.8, 65.1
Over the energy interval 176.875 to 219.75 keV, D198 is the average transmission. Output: 64.9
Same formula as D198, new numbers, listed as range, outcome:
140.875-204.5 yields 66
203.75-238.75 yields 49.9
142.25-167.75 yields 66.5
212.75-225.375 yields 58.4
